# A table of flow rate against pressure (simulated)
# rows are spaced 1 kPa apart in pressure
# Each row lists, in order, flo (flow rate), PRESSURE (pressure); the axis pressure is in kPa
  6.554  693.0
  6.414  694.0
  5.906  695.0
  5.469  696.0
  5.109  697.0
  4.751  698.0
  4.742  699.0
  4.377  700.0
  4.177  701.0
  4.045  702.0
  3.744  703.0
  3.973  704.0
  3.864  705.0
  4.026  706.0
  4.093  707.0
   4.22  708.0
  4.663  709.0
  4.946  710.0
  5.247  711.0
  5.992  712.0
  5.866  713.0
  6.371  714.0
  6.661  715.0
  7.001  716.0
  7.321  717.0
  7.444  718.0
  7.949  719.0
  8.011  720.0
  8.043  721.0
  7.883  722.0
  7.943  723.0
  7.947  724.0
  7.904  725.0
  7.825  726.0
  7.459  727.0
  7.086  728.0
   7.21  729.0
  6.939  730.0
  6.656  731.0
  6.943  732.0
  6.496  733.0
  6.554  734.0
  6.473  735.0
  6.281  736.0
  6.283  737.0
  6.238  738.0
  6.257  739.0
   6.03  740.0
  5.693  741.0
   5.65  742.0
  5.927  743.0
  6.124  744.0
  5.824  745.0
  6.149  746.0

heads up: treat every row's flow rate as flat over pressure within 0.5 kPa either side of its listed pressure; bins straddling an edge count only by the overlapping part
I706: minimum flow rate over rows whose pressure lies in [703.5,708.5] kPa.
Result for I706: 3.864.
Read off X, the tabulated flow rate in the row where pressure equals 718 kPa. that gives 7.444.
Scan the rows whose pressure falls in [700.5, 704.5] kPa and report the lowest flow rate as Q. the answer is 3.744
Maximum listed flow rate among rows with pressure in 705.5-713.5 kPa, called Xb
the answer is 5.992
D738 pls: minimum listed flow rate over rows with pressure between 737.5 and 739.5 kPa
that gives 6.238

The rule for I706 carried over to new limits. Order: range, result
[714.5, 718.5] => 6.661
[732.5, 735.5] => 6.473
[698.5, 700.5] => 4.377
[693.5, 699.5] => 4.742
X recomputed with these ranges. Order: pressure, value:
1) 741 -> 5.693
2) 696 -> 5.469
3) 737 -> 6.283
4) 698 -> 4.751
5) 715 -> 6.661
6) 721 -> 8.043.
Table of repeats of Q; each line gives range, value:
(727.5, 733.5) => 6.496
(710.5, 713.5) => 5.247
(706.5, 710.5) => 4.093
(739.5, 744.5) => 5.65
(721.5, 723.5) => 7.883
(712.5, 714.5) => 5.866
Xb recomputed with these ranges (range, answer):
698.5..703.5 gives 4.742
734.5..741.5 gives 6.473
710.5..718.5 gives 7.444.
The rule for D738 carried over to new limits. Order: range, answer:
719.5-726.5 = 7.825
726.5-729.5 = 7.086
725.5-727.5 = 7.459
